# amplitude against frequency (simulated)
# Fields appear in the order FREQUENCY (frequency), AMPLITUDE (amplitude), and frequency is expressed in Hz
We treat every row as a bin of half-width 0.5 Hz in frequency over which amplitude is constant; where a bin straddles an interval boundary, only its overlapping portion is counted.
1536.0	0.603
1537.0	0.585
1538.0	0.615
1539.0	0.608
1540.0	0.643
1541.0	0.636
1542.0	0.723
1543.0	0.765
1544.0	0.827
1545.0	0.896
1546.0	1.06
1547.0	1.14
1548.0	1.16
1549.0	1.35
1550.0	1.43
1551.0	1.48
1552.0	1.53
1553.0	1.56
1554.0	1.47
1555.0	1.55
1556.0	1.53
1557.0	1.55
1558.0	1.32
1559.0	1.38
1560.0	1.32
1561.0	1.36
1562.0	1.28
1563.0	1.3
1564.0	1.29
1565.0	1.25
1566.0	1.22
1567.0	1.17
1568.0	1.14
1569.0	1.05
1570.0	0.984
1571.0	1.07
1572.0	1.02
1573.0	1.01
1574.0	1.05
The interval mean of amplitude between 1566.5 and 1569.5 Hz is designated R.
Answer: 1.12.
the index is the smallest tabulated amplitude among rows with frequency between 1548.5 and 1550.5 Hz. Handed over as 1.35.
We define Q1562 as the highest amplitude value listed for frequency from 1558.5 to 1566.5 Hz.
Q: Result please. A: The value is 1.38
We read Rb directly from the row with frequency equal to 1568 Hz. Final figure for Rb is 1.14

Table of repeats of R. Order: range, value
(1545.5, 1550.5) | 1.23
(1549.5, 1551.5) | 1.46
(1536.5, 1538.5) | 0.6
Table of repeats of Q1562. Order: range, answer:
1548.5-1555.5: 1.56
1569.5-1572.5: 1.07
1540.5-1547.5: 1.14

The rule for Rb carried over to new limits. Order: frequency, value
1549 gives 1.35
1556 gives 1.53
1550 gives 1.43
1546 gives 1.06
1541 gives 0.636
